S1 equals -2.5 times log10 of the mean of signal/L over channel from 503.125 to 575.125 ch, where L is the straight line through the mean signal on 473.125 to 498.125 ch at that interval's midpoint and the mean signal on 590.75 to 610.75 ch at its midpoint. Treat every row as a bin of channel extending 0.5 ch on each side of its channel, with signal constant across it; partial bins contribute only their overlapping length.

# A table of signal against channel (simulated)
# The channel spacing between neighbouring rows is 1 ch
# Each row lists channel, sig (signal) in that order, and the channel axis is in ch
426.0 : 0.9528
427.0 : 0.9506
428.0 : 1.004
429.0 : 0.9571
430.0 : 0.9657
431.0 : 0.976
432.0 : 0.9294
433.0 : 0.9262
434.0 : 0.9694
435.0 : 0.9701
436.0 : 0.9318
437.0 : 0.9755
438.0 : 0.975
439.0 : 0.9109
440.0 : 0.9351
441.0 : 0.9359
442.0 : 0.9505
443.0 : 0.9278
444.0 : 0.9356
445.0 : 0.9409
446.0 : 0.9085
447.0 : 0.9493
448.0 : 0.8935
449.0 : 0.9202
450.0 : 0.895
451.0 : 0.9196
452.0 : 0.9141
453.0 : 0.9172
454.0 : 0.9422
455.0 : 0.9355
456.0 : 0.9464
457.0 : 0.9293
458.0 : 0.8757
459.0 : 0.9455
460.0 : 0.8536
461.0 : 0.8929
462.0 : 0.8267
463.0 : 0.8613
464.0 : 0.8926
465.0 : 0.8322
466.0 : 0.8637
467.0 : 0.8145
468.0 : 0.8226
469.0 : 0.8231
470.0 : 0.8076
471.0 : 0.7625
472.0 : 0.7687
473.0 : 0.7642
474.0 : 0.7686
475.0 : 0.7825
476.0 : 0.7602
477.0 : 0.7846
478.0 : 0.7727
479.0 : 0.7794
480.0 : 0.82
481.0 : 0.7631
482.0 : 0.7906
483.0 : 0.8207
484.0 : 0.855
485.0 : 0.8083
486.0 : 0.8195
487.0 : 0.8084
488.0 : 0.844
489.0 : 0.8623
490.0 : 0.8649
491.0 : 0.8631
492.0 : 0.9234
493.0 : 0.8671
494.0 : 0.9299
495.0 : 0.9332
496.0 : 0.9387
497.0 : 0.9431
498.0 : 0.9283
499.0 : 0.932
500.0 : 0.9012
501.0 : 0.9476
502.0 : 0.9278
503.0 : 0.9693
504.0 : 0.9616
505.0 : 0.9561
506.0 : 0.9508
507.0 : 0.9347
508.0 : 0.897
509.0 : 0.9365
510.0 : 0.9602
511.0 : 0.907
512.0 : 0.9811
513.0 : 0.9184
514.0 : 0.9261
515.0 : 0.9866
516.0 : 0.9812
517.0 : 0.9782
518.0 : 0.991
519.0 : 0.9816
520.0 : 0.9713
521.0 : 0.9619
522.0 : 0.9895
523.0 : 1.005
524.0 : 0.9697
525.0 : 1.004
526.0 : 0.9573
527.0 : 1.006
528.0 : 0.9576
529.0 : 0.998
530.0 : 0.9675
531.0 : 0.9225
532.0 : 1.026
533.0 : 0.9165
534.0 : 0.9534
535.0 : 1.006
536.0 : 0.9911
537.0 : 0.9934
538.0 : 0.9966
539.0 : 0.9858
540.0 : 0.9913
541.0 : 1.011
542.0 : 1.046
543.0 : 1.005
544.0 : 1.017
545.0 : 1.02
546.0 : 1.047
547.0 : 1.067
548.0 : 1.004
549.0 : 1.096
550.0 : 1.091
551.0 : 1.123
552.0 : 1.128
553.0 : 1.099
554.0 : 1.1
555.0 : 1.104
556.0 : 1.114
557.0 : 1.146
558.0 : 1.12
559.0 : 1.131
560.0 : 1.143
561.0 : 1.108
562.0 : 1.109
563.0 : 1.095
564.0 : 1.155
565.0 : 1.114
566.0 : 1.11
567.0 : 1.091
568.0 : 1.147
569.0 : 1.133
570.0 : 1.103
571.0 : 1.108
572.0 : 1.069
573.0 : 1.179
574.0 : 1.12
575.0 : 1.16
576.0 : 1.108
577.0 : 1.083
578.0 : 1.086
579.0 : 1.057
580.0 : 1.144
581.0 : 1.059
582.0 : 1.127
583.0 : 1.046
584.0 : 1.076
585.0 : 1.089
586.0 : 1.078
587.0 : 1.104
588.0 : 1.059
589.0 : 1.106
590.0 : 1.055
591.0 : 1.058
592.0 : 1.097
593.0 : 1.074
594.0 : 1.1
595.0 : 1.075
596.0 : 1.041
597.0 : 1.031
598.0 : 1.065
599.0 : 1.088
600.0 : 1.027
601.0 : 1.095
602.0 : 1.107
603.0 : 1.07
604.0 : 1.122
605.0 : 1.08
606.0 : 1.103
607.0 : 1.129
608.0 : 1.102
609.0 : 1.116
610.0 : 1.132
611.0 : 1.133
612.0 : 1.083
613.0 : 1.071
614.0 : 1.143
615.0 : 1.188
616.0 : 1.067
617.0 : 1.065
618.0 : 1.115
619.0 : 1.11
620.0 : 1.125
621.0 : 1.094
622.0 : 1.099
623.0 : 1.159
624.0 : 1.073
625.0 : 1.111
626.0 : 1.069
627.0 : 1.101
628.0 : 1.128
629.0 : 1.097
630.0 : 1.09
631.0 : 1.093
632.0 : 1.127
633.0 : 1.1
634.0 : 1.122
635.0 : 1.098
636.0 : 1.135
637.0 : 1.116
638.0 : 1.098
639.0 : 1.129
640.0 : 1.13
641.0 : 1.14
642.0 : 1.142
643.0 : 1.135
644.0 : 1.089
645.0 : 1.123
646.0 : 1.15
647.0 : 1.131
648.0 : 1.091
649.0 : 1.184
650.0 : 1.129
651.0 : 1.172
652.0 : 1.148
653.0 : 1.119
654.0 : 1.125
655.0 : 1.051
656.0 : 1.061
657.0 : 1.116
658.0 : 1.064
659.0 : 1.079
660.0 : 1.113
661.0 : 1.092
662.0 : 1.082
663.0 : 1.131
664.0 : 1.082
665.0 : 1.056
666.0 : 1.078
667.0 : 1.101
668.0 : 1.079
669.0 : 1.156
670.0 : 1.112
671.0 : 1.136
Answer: -0.082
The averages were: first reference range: 0.839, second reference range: 1.09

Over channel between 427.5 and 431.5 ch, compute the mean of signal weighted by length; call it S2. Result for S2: 0.976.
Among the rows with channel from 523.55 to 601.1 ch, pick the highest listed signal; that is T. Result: 1.179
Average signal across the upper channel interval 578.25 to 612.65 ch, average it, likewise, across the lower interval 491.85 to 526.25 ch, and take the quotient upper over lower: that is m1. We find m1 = 1.14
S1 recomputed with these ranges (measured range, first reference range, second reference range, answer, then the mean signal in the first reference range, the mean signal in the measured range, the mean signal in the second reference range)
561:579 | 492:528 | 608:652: -0.081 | 0.952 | 1.11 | 1.12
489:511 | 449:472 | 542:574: 0.046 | 0.875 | 0.925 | 1.1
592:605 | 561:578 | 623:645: 0.039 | 1.12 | 1.08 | 1.11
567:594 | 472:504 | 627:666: -0.096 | 0.854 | 1.1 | 1.11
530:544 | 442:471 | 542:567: 0.073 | 0.891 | 0.988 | 1.09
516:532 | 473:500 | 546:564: 0.008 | 0.844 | 0.979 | 1.1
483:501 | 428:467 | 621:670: 0.095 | 0.921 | 0.884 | 1.11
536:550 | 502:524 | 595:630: -0.024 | 0.959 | 1.02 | 1.1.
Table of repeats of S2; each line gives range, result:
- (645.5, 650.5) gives 1.14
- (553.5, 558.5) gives 1.12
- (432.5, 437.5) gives 0.955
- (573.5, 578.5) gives 1.11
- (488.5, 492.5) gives 0.878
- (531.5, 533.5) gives 0.971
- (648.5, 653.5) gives 1.15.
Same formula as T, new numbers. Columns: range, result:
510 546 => 1.047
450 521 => 0.991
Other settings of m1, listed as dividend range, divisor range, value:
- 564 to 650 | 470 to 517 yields 1.26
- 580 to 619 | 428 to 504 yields 1.23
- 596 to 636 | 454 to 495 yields 1.31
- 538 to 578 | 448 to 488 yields 1.29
